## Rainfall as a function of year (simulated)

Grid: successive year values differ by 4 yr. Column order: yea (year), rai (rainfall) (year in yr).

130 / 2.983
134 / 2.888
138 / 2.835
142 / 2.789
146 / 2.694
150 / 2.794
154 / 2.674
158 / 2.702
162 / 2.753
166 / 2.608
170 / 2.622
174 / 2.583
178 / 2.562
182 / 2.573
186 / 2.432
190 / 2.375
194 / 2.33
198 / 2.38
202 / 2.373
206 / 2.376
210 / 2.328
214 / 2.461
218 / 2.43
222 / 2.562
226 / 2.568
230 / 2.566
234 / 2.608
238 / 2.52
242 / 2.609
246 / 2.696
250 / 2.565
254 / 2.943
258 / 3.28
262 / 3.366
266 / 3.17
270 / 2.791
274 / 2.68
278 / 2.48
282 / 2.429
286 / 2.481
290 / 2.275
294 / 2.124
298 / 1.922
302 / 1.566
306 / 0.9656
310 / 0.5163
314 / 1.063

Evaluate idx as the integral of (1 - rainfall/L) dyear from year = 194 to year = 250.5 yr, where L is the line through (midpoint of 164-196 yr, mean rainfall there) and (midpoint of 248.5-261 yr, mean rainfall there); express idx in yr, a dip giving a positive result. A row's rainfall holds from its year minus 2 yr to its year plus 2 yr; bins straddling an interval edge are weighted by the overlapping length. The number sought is 5.7 yr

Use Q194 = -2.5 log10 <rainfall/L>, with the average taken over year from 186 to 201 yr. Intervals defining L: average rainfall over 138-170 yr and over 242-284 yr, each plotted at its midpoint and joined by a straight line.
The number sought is 0.16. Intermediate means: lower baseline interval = 2.72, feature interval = 2.37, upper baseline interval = 2.83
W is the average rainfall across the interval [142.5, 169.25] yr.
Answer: 2.71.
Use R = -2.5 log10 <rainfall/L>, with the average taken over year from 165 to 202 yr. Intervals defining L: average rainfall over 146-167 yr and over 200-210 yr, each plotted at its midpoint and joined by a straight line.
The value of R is 0.01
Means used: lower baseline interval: 2.71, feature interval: 2.49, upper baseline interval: 2.37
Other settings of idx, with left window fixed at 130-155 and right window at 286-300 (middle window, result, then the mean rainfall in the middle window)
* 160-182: 0.5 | 2.62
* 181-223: 2.2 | 2.41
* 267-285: -3.1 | 2.62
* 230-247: -1.5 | 2.6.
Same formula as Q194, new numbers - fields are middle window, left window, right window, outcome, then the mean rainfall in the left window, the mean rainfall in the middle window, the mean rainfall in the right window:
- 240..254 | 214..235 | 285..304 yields -0.13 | 2.54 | 2.67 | 2.05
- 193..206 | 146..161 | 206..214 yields 0.03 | 2.72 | 2.37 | 2.37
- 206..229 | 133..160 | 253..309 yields 0.05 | 2.76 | 2.47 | 2.42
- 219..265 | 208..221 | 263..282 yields -0.07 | 2.42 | 2.76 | 2.77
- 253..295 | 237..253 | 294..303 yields -0.23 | 2.62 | 2.74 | 1.85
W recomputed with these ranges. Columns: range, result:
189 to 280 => 2.63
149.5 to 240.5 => 2.53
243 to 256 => 2.72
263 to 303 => 2.44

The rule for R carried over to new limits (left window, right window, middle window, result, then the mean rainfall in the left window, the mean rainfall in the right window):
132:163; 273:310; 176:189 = 0.03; 2.77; 2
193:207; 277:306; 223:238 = -0.13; 2.37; 2.09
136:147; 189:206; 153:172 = -0.02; 2.78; 2.37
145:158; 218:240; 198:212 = 0.11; 2.72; 2.55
